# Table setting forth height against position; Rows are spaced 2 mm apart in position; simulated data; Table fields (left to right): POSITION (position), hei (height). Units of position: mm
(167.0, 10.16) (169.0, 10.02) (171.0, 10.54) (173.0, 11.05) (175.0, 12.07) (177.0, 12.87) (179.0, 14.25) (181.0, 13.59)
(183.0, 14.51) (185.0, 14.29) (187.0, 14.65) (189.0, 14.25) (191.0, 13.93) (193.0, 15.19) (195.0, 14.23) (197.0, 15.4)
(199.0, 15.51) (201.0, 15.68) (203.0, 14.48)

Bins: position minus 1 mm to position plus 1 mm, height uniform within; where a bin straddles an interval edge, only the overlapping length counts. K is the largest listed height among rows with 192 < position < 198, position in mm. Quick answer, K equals 15.4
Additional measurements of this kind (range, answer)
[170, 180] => 14.25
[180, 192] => 14.65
